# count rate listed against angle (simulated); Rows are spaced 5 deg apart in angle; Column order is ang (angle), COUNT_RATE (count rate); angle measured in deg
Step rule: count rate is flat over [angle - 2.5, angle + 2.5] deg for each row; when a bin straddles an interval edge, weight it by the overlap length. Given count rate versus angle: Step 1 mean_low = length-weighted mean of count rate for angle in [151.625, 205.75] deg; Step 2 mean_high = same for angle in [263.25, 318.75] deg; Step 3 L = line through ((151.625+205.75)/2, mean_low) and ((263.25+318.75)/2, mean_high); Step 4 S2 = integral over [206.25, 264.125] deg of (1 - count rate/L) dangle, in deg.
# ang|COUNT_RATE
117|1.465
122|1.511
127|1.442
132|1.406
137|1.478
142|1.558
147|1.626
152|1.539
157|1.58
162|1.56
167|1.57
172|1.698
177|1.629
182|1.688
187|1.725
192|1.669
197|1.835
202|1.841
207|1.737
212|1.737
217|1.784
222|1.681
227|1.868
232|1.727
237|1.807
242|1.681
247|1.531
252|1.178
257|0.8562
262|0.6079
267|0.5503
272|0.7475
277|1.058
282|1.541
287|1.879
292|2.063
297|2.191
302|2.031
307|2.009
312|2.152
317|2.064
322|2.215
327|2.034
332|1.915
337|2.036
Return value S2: 4.86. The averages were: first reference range 1.67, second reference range 1.63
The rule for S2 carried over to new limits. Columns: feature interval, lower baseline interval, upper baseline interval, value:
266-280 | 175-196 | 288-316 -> 8.1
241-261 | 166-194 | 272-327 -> 6.2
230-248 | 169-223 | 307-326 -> 1.6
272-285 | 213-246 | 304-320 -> 4.9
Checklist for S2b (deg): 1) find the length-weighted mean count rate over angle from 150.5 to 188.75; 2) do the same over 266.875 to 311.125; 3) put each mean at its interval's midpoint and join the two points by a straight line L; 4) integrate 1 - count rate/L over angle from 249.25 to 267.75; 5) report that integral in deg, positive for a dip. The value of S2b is 9.1 deg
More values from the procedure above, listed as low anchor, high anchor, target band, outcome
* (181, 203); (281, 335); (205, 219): 0.3 deg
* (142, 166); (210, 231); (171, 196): -0.5 deg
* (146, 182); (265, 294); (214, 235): -4.6 deg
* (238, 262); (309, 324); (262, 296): 8.1 deg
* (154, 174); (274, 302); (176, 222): -2.7 deg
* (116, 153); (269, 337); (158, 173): -0.3 deg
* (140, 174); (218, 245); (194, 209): -1.0 deg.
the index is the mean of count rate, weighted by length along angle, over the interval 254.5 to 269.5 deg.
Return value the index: 0.671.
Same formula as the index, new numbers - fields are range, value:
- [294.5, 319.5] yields 2.09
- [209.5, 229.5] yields 1.77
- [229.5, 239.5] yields 1.77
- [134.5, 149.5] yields 1.55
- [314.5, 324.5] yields 2.14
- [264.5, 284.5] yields 0.974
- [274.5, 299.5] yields 1.75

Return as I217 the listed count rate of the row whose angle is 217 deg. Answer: 1.784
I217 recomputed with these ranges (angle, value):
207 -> 1.737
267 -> 0.5503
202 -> 1.841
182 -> 1.688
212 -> 1.737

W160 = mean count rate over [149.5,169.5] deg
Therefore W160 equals 1.56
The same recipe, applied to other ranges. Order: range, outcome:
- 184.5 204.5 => 1.77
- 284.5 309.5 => 2.03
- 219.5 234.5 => 1.76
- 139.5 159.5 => 1.58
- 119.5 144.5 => 1.48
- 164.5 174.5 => 1.63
